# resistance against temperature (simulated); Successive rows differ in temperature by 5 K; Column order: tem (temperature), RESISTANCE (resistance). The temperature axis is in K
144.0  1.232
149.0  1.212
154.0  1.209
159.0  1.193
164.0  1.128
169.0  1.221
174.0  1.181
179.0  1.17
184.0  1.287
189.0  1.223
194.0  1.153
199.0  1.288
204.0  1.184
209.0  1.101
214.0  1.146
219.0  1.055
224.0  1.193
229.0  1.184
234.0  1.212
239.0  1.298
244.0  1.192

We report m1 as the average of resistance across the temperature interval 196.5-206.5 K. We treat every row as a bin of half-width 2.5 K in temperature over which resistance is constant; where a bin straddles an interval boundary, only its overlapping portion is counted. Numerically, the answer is 1.24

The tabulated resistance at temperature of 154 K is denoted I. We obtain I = 1.209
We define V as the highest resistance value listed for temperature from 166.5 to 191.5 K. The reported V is 1.287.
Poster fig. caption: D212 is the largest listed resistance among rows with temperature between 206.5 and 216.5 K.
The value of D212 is 1.146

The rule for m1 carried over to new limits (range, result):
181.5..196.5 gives 1.22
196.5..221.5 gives 1.15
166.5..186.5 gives 1.21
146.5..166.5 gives 1.19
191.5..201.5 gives 1.22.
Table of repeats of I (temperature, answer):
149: 1.212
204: 1.184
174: 1.181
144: 1.232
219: 1.055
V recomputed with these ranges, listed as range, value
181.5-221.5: 1.288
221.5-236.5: 1.212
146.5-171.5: 1.221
